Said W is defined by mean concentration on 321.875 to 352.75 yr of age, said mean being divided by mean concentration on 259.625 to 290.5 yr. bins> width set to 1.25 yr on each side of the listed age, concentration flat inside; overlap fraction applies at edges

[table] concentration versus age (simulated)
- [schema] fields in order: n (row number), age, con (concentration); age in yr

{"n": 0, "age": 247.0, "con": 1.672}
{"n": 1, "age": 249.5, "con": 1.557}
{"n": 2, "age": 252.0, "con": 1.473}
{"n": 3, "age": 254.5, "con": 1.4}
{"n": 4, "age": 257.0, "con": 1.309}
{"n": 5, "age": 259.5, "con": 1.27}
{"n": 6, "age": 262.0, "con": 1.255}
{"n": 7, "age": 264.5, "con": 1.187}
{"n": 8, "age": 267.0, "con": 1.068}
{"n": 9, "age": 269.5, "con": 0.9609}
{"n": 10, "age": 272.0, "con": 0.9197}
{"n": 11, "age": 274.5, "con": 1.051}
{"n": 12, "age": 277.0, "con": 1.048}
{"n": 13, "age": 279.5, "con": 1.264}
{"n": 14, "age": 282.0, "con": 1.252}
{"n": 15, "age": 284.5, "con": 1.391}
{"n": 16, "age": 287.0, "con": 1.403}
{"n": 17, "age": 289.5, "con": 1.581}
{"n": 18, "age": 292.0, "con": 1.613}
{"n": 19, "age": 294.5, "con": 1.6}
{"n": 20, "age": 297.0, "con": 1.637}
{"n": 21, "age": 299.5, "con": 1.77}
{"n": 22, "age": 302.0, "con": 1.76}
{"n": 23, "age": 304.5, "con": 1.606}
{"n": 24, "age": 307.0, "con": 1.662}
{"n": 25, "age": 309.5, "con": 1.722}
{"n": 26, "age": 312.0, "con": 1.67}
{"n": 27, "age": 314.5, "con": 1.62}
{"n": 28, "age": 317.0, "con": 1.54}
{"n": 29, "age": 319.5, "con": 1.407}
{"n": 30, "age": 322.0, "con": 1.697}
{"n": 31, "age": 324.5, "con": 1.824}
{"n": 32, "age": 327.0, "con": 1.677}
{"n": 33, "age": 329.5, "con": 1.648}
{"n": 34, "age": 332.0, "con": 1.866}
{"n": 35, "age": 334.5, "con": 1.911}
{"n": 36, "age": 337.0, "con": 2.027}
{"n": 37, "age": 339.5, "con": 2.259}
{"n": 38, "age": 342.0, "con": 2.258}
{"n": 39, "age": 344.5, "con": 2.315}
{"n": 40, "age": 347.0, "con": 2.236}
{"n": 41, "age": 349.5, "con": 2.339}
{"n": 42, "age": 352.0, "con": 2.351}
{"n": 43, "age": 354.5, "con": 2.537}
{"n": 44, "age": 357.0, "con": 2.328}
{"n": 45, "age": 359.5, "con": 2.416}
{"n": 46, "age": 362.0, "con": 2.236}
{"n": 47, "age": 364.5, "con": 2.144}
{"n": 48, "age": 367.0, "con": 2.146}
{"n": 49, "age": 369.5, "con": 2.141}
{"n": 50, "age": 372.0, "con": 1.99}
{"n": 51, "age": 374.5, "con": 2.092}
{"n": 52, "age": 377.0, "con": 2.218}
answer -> 1.70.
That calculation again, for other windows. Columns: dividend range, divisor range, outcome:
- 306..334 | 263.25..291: 1.40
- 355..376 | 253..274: 1.88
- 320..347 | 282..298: 1.29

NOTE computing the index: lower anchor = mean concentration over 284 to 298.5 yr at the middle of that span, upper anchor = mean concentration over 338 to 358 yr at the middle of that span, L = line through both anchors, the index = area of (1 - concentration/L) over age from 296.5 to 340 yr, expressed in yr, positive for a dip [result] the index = 4.1 yr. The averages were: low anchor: 1.55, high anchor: 2.32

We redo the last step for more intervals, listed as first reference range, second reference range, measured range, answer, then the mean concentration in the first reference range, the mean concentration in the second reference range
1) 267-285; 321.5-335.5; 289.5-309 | -3.61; 1.11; 1.77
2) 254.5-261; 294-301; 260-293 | 5.77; 1.31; 1.68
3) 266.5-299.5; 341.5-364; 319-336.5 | 1.99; 1.31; 2.33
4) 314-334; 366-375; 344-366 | -4.21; 1.67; 2.09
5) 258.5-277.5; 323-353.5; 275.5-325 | -0.50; 1.09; 2.06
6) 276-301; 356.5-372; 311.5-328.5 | 1.36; 1.46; 2.21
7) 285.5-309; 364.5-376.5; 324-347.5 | -1.48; 1.63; 2.11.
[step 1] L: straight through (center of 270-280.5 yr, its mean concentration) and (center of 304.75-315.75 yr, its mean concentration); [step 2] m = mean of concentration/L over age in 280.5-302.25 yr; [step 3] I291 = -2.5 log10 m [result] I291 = -0.154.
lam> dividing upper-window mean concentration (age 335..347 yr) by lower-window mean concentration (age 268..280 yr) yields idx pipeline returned 2.1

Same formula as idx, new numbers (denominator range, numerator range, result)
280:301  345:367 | 1.52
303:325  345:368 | 1.41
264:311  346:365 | 1.67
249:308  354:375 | 1.62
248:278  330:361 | 1.83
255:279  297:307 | 1.50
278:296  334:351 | 1.53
